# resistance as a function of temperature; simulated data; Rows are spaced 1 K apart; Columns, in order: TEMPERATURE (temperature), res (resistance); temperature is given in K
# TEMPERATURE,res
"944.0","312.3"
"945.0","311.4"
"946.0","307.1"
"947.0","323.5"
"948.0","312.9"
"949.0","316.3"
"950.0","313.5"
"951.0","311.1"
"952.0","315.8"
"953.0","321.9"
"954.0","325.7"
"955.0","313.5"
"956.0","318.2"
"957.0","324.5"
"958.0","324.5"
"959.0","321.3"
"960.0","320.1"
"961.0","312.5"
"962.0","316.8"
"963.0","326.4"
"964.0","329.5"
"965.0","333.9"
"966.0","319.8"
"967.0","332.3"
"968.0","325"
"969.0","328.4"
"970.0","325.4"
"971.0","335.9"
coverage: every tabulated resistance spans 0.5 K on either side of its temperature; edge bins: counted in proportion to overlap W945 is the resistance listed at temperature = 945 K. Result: 311.4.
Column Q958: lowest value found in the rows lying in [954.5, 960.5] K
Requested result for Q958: 313.5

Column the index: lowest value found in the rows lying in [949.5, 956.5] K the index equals 311.1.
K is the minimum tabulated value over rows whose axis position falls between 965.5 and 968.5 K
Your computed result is 319.8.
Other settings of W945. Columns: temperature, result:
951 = 311.1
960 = 320.1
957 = 324.5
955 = 313.5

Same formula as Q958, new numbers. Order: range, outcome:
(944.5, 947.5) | 307.1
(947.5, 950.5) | 312.9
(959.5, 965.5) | 312.5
